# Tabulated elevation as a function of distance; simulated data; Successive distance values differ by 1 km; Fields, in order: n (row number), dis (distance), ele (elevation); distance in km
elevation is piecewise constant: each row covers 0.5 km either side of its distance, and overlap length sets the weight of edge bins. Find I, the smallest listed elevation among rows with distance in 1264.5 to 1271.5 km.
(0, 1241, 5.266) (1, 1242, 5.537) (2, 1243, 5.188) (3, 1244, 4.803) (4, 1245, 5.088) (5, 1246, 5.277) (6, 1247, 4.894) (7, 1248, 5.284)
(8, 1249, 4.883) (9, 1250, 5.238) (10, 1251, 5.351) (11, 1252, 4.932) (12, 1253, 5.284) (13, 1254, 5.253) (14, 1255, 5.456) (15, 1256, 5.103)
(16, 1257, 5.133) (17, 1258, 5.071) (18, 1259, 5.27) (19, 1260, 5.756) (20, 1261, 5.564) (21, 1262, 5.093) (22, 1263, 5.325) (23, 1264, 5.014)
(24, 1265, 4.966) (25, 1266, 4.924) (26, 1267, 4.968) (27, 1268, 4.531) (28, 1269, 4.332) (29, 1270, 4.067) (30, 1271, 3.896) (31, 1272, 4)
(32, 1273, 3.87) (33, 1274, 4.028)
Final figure 3.896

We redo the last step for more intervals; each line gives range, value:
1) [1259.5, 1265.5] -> 4.966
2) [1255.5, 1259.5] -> 5.071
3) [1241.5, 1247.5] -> 4.803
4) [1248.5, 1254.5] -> 4.883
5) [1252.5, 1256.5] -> 5.103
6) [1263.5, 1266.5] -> 4.924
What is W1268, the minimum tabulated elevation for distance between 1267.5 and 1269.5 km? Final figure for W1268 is 4.332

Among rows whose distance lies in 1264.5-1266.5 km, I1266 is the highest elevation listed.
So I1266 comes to 4.966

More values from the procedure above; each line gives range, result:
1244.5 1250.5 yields 5.284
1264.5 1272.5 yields 4.968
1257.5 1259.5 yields 5.27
